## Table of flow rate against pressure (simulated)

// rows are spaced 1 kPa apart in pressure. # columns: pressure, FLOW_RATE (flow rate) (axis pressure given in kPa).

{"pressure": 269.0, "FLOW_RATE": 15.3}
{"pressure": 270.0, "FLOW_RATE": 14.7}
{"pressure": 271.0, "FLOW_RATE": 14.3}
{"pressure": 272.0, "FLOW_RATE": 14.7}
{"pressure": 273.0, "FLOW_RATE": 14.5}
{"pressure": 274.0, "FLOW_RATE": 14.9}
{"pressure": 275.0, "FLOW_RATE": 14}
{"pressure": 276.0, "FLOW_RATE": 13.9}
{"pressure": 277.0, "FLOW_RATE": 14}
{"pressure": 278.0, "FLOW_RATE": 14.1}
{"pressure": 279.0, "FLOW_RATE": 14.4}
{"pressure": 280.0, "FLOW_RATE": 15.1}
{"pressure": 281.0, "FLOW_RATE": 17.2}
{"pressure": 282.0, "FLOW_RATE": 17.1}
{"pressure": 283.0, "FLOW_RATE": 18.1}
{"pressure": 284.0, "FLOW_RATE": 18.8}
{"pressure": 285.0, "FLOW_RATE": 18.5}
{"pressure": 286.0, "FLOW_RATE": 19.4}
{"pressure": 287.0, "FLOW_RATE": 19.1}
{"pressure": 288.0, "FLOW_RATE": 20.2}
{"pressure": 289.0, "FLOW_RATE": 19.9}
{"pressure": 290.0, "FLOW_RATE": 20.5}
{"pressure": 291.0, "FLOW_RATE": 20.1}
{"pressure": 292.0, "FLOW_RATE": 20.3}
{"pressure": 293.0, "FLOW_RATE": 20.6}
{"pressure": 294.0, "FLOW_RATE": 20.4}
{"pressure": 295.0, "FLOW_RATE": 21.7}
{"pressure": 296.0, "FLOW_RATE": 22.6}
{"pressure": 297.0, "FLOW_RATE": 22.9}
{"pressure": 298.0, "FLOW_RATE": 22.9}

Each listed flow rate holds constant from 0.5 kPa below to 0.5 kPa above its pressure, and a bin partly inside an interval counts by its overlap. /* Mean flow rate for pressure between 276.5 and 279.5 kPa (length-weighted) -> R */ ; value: 14.2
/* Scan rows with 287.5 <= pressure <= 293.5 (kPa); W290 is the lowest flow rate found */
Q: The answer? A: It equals 19.9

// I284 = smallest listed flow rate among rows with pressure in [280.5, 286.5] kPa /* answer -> 17.1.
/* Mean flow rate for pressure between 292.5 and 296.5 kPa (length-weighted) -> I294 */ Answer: 21.3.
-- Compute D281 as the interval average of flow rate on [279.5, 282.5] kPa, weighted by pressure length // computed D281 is 16.5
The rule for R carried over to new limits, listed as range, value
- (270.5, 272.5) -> 14.5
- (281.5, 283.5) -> 17.6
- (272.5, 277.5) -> 14.3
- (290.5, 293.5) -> 20.3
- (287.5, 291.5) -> 20.2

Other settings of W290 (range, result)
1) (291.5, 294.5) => 20.3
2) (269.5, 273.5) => 14.3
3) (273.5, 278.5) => 13.9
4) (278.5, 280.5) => 14.4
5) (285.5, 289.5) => 19.1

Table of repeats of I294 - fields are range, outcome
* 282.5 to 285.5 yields 18.5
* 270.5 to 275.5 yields 14.5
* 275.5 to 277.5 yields 13.9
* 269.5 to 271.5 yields 14.5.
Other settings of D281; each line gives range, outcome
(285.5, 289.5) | 19.6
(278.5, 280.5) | 14.8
